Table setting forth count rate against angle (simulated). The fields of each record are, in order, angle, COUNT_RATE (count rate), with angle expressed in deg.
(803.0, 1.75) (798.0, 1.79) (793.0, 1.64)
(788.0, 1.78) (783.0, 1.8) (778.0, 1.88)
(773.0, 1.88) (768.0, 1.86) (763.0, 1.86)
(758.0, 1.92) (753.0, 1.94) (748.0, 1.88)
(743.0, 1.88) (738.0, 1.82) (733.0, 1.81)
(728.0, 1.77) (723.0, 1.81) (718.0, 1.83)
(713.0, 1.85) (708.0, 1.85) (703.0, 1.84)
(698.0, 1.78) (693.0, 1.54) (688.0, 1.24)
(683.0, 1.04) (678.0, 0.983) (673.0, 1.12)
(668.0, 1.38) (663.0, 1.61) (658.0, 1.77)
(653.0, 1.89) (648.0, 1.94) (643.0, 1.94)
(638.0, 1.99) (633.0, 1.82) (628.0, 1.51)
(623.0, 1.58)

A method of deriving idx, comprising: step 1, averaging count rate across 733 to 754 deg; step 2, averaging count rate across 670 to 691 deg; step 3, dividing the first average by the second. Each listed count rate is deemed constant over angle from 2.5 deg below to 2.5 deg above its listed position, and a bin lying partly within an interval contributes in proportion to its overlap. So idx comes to 1.68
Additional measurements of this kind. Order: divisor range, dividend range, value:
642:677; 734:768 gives 1.16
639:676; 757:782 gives 1.12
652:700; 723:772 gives 1.31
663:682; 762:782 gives 1.54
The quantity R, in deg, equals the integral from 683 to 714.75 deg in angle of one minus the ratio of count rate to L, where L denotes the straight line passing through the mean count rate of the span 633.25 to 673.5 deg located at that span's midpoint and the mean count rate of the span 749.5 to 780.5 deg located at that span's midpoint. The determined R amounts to 3.1 deg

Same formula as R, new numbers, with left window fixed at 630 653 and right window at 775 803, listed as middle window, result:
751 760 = -0.61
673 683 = 4.51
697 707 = 0.19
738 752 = -0.45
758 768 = -0.41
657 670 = 2.18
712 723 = 0.06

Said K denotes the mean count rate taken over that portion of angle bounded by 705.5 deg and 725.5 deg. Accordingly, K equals 1.84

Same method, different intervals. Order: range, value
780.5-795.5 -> 1.74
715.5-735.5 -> 1.81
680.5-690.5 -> 1.14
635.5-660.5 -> 1.91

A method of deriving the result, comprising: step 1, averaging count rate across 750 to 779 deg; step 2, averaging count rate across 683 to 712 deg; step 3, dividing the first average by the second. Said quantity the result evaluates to 1.18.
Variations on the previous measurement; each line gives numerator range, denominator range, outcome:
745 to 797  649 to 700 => 1.27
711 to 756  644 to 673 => 1.10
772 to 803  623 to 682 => 1.11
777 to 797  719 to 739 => 0.98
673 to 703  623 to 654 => 0.74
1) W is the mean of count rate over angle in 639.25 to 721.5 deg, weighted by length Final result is 1.61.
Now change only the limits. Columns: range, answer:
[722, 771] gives 1.86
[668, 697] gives 1.23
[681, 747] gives 1.71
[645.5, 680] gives 1.54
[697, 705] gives 1.81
